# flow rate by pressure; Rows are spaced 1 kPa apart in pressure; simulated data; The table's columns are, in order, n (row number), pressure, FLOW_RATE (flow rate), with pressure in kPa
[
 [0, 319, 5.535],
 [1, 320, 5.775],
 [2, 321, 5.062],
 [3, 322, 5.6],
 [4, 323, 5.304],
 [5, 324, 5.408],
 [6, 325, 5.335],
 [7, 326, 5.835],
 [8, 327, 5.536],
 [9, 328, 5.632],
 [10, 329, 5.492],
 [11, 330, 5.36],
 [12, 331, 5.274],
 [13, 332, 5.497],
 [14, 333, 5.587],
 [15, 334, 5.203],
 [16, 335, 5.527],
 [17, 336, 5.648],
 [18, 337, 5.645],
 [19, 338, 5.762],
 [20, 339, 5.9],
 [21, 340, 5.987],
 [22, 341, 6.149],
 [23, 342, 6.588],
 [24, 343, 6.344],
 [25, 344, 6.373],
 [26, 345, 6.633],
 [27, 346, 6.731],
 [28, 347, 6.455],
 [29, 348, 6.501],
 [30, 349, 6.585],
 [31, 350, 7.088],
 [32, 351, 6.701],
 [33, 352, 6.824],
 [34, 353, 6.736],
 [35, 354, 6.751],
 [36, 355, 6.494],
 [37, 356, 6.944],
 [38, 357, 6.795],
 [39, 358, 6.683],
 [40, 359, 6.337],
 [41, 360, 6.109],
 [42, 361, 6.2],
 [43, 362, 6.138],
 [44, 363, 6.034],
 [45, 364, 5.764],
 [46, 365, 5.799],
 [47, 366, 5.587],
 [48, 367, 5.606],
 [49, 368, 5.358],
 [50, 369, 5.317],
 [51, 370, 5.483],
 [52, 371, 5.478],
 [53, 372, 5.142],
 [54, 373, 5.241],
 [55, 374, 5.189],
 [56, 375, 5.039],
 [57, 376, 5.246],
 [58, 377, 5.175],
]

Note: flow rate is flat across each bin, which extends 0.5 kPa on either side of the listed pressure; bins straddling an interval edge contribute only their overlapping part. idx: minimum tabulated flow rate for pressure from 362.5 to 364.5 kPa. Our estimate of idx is 5.764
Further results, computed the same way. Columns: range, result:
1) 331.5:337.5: 5.203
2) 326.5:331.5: 5.274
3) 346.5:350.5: 6.455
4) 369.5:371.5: 5.478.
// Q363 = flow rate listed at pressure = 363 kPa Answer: 6.034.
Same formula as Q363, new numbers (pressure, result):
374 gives 5.189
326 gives 5.835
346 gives 6.731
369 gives 5.317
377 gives 5.175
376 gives 5.246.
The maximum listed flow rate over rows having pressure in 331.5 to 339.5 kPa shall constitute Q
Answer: 5.9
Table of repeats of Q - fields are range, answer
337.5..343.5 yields 6.588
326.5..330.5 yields 5.632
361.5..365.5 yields 6.138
